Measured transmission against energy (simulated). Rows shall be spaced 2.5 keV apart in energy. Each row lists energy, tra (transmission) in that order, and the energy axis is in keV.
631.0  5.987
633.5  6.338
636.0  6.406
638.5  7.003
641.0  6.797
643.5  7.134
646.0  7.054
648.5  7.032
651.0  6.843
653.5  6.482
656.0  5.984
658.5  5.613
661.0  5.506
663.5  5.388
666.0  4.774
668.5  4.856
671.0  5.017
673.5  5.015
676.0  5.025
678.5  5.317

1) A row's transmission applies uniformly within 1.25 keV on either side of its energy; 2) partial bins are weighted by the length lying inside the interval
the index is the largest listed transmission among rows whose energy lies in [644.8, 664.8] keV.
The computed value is 7.054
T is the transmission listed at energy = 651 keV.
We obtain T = 6.843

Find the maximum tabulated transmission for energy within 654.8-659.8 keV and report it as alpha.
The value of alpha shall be 5.984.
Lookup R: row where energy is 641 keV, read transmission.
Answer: 6.797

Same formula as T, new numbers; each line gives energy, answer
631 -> 5.987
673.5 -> 5.015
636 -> 6.406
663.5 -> 5.388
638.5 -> 7.003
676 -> 5.025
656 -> 5.984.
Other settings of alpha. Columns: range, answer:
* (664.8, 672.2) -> 5.017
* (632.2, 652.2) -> 7.134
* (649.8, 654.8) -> 6.843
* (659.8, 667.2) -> 5.506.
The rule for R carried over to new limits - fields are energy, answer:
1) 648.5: 7.032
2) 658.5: 5.613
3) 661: 5.506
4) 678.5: 5.317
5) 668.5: 4.856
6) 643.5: 7.134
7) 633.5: 6.338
